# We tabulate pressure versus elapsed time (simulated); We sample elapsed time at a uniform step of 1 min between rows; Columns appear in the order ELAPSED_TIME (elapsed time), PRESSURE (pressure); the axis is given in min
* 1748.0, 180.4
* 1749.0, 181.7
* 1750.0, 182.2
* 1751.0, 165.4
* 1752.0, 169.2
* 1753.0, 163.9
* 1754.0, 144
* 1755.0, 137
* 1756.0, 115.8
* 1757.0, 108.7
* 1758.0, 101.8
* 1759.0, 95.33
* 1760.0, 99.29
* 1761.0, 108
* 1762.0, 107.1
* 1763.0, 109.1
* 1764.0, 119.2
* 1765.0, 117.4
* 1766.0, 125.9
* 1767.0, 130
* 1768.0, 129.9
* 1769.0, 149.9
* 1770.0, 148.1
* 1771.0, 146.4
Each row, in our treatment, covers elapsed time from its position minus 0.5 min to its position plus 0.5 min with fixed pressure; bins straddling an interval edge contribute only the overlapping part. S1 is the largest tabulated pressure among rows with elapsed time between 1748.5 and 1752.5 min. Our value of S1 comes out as 182.2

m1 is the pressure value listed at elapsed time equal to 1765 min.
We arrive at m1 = 117.4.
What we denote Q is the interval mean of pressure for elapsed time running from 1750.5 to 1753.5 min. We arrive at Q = 166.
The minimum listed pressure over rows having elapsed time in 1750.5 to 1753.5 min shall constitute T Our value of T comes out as 163.9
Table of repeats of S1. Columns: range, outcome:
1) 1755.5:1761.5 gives 115.8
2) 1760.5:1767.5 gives 130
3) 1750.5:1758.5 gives 169.2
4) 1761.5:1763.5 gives 109.1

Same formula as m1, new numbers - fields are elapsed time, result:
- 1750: 182.2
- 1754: 144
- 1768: 129.9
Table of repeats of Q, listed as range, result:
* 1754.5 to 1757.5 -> 120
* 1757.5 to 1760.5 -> 98.8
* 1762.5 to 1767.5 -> 120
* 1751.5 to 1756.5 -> 146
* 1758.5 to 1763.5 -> 104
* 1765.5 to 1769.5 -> 134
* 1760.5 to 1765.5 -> 112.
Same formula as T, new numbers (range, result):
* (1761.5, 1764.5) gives 107.1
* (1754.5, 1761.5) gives 95.33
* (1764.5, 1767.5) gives 117.4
